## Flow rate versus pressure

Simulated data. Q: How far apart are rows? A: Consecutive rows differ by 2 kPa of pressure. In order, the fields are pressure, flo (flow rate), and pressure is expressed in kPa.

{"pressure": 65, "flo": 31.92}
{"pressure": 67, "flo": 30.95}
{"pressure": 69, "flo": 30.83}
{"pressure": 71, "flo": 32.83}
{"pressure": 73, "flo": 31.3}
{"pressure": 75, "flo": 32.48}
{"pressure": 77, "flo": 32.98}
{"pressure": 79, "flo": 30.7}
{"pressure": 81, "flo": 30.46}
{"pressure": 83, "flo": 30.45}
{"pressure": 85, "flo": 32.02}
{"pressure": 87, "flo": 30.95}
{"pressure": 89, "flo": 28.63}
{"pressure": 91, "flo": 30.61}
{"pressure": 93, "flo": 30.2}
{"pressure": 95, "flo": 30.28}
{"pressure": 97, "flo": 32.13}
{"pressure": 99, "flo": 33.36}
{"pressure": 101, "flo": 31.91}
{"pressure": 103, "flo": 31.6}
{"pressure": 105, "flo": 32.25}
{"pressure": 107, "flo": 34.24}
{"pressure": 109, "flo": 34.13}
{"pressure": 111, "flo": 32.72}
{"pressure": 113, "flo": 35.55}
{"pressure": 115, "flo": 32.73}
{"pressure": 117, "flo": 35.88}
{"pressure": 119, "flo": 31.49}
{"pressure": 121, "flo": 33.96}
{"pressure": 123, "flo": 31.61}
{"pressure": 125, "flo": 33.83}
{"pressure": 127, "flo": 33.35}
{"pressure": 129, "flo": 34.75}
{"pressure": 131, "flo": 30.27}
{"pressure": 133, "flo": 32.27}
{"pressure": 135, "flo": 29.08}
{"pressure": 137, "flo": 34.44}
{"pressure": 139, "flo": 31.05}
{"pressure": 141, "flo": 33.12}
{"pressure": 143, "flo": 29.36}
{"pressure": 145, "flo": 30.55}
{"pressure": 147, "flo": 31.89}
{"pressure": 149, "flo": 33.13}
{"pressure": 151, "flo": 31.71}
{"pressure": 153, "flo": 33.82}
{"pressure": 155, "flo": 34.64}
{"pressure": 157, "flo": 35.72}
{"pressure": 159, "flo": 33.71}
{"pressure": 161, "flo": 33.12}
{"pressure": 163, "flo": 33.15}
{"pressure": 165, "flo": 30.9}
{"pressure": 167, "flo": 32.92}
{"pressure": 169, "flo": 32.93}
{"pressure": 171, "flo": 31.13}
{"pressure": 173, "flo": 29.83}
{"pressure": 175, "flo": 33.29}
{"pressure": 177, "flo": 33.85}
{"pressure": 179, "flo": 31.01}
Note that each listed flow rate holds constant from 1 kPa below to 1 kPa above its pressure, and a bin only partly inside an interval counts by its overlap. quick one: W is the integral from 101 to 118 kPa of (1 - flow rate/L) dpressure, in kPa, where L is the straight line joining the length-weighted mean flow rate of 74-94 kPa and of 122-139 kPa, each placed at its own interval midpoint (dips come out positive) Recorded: -1.0 kPa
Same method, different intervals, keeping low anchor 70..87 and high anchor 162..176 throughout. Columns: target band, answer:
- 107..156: -1.39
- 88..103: 0.30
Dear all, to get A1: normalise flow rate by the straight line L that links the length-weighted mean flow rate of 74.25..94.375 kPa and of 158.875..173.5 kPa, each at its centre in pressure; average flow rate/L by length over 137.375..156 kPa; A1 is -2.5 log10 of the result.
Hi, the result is -0.01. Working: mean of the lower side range 30.9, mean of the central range 32.2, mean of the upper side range 32.2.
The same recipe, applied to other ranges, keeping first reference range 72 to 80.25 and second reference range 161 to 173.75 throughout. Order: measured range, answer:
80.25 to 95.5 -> 0.048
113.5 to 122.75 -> -0.053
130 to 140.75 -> 0.013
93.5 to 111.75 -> -0.020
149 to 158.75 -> -0.064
